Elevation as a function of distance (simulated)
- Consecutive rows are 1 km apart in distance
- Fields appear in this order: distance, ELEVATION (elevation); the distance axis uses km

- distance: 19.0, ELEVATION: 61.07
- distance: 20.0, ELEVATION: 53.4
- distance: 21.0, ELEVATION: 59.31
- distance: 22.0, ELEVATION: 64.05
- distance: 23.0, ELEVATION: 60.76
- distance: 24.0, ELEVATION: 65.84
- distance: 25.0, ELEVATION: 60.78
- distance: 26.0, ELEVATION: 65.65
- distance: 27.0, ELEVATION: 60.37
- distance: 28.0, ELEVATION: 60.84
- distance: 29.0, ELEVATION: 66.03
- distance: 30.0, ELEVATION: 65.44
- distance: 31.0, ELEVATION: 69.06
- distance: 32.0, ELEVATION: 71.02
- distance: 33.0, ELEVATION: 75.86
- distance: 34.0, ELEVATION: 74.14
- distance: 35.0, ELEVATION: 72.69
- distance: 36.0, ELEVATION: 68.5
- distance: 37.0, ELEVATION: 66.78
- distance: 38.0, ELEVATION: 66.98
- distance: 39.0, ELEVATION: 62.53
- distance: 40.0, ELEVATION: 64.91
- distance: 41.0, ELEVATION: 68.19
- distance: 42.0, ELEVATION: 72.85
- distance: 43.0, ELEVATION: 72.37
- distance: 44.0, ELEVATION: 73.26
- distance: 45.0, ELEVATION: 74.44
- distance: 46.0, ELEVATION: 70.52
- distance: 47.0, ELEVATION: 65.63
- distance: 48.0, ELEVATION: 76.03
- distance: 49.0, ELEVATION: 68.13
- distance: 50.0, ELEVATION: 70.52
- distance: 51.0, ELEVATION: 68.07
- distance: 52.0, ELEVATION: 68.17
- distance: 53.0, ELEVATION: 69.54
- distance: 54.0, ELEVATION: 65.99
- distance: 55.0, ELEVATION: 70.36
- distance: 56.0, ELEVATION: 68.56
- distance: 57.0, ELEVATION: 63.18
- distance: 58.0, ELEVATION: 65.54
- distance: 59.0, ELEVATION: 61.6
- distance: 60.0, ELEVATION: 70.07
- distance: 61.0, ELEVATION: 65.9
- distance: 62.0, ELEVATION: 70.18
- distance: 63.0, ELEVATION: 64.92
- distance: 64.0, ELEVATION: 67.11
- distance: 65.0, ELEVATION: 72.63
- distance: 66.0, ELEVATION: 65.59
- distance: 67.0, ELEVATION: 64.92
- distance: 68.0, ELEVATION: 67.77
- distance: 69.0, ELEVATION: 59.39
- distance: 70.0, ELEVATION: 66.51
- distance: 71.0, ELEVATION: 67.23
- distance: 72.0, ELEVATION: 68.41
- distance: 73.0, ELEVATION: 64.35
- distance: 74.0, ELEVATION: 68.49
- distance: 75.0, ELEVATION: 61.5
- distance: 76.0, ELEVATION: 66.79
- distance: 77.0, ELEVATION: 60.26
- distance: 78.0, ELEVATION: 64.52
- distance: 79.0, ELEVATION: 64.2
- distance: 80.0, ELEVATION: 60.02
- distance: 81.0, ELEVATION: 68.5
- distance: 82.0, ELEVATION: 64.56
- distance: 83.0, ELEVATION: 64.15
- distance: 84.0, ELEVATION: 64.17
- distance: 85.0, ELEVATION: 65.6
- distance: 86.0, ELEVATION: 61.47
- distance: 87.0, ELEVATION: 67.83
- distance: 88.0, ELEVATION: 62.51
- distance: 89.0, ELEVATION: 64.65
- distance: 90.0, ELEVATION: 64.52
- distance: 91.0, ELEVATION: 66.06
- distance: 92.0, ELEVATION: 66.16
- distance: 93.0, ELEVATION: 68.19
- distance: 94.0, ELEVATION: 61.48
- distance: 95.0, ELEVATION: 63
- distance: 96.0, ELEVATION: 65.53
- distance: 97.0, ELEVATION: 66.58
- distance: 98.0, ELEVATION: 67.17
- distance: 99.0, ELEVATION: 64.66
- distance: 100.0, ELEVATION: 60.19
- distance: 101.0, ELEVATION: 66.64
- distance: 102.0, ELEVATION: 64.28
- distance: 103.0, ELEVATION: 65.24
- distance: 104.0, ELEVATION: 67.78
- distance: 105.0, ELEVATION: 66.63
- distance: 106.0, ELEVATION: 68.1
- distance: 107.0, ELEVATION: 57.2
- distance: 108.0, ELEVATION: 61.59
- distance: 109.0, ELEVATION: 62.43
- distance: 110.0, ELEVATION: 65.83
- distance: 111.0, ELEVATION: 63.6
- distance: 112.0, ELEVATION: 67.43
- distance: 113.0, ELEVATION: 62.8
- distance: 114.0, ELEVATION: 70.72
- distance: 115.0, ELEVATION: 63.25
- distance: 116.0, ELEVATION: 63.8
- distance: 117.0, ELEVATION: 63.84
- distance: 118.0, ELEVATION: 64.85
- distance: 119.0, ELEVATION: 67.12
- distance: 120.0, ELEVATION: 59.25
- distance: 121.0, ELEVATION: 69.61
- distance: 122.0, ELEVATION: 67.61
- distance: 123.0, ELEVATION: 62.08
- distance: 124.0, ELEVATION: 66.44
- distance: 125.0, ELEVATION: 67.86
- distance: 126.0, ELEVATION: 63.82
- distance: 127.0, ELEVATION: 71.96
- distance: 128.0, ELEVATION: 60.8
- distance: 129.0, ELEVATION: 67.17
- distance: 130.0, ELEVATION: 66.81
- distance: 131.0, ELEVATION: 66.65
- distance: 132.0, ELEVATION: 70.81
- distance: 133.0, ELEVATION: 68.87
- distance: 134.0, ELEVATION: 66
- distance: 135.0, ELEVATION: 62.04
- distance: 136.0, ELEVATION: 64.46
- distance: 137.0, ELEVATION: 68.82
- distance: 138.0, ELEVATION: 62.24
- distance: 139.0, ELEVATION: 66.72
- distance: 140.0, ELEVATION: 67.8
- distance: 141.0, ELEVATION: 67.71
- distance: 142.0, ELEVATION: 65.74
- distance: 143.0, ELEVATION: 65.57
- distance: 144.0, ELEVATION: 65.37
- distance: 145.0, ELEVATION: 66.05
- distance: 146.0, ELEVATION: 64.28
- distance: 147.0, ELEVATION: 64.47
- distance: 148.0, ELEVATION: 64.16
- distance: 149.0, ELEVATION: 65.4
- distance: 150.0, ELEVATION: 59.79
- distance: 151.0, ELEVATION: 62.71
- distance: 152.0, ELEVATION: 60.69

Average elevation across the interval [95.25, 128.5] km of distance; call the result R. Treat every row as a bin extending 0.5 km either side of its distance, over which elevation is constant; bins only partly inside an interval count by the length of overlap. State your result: 65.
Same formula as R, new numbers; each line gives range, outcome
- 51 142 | 65.6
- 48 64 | 67.6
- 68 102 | 64.7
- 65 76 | 65.8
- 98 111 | 64.3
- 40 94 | 66.8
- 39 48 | 70.2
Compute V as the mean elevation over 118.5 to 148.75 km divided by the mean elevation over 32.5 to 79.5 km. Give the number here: 1.0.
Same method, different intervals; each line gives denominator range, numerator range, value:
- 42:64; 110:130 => 0.95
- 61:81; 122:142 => 1.01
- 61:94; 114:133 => 1.01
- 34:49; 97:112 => 0.93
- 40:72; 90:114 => 0.95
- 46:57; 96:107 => 0.95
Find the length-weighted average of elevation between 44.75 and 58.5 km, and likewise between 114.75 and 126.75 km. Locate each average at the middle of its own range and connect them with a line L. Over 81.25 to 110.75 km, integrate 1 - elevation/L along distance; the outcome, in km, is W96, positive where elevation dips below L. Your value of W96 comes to 0.8 km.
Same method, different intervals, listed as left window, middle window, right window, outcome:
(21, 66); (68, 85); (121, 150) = 0.61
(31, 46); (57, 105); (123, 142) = 2.26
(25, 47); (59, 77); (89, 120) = 0.13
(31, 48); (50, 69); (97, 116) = 0.41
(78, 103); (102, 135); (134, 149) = -0.21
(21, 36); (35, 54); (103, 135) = -0.87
